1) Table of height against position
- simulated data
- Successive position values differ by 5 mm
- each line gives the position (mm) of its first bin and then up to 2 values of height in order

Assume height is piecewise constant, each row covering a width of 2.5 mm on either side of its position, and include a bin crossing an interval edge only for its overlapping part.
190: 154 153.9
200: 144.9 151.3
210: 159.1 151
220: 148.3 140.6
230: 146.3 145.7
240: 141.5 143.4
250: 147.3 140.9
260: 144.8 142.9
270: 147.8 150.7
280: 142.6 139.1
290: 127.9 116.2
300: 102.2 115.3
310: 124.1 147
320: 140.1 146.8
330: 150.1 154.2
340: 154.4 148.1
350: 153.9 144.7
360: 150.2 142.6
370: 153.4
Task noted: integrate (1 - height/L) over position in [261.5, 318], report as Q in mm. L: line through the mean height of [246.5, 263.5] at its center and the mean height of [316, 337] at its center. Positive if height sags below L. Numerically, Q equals 5.1 mm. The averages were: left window 144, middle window 133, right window 148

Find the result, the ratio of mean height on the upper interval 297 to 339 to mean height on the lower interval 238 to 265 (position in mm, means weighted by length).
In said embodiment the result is 0.94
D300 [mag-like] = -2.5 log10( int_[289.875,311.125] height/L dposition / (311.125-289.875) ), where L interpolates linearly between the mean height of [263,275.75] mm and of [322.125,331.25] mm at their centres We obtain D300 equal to 0.26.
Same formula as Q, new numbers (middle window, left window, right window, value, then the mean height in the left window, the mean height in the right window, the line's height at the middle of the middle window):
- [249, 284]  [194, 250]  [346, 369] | 0.69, 148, 148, 148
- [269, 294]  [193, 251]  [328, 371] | 1.53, 148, 150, 149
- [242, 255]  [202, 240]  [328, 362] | 0.40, 148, 151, 149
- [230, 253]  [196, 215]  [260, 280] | 0.64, 152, 146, 149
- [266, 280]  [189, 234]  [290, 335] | -0.89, 150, 131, 139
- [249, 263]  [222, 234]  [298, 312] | -1.15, 144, 114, 133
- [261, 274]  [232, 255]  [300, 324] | -0.65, 144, 130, 139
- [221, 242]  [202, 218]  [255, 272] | 0.82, 153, 144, 150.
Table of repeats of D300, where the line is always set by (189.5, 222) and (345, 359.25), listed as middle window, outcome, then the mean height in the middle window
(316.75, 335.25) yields 0.02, 147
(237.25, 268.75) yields 0.05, 144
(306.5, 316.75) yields 0.13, 133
